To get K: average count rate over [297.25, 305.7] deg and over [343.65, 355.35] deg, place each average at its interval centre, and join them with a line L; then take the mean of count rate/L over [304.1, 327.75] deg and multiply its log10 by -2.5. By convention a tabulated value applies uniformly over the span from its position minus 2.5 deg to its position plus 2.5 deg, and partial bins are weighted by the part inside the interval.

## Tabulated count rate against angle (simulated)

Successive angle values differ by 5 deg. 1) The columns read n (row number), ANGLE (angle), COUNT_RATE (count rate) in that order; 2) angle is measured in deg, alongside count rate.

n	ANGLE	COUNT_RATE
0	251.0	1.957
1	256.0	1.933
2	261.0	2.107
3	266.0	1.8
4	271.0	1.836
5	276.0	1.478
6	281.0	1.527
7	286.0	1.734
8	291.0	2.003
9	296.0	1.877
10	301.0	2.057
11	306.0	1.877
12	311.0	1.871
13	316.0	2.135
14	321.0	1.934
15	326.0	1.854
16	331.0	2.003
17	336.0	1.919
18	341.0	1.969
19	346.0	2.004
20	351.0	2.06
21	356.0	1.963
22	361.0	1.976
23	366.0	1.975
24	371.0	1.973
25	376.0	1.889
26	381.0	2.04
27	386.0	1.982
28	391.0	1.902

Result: 0.031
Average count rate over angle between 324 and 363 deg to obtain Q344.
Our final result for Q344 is 1.97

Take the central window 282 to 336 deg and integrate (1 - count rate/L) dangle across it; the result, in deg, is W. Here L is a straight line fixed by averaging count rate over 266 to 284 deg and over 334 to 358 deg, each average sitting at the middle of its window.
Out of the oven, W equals -3.5 deg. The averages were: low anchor 1.64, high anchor 1.98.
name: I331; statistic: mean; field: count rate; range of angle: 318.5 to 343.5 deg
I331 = 1.94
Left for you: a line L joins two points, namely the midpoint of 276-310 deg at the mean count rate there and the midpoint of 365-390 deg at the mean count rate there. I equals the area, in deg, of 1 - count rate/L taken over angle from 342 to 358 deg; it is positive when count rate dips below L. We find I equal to -0.7 deg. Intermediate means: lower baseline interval 1.82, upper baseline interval 1.97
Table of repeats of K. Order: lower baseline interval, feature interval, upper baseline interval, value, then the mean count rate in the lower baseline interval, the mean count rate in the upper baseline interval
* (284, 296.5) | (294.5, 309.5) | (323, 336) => -0.03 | 1.88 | 1.93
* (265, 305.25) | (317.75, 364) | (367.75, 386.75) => -0.04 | 1.79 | 1.97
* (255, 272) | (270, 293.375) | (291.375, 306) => 0.14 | 1.93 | 1.96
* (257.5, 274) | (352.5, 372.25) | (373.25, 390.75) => -0.01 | 1.9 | 1.96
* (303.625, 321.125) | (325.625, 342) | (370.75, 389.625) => 0.01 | 1.96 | 1.97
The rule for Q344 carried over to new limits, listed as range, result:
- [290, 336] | 1.95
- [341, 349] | 2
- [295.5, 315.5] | 1.95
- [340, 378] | 1.98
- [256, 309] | 1.83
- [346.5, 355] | 2.03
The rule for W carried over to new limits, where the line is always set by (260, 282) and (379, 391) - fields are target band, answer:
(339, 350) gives -0.6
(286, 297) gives -0.7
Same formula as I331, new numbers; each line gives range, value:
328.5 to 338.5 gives 1.96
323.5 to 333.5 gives 1.93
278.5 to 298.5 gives 1.79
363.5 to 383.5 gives 1.97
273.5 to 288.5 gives 1.58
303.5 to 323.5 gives 1.95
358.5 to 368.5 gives 1.98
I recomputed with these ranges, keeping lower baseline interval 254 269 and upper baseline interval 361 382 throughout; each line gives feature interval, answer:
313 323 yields -0.39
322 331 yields 0.22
